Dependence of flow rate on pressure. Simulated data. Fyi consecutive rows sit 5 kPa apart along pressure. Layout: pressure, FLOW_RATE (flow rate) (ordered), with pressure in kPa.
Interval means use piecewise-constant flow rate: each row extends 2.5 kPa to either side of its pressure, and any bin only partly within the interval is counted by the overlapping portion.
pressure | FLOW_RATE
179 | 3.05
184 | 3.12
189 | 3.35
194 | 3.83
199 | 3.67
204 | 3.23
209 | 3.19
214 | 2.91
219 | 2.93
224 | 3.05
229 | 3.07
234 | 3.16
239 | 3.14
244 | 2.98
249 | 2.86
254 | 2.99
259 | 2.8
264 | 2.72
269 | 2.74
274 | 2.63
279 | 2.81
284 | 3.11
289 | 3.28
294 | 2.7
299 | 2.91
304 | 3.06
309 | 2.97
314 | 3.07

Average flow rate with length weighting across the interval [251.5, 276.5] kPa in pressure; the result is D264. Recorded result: 2.78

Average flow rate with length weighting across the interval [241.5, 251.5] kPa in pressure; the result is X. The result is 2.92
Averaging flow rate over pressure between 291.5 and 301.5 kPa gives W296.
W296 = 2.81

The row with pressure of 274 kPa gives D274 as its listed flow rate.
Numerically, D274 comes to 2.63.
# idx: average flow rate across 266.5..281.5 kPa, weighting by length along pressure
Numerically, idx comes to 2.73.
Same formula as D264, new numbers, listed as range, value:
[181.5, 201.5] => 3.49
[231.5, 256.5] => 3.03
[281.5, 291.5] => 3.19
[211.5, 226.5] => 2.96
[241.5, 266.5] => 2.87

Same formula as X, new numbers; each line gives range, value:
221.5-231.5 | 3.06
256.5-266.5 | 2.76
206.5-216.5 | 3.05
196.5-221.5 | 3.19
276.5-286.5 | 2.96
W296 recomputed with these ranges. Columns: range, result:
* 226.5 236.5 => 3.11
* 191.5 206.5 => 3.58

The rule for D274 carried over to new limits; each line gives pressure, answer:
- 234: 3.16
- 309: 2.97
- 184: 3.12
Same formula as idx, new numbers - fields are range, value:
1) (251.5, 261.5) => 2.9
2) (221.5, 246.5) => 3.08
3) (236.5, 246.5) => 3.06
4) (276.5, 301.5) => 2.96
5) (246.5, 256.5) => 2.92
